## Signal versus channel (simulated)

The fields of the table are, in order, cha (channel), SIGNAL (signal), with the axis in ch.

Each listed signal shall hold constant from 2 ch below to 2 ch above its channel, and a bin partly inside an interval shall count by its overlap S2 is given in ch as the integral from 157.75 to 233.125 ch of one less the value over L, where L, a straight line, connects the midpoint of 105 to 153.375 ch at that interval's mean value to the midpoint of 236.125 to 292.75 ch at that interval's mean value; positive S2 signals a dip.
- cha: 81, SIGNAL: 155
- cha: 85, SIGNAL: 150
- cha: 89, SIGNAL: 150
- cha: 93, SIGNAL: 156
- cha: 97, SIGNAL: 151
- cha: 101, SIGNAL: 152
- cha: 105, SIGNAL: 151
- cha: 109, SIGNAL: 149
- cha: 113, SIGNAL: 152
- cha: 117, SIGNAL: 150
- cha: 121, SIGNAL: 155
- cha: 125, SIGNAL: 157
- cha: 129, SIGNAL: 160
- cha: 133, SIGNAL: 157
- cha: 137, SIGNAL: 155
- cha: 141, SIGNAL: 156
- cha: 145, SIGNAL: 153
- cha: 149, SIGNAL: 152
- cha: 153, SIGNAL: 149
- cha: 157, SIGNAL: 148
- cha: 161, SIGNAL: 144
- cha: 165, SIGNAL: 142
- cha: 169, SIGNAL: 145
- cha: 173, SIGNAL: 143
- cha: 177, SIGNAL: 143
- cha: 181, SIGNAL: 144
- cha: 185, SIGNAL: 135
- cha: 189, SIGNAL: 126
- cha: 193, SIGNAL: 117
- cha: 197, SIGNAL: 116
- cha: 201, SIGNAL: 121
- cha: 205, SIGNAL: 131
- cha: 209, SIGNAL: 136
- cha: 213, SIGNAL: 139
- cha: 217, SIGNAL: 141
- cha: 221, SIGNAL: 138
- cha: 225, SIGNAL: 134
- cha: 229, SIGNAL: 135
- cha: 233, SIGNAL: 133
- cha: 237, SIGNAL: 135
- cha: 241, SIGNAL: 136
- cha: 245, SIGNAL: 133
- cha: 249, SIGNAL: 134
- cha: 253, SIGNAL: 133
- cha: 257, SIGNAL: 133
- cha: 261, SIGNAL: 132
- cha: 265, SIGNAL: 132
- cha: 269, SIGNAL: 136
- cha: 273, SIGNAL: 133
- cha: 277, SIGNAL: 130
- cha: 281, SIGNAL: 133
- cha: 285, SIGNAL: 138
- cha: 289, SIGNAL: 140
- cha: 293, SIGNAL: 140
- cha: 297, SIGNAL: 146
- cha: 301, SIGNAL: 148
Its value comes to 4.7 ch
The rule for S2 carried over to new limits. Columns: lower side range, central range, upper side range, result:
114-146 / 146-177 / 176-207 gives -1.0 ch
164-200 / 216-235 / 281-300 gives 0.1 ch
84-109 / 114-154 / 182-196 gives -3.7 ch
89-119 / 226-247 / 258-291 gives 0.6 ch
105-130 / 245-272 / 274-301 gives 1.5 ch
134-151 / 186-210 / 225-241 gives 3.0 ch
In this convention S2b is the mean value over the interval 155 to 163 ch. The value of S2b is 146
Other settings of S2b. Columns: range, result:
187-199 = 120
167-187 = 142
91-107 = 152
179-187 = 140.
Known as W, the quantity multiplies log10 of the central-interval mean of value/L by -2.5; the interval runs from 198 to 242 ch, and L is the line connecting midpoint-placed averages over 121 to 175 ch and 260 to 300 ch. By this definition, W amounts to 0.071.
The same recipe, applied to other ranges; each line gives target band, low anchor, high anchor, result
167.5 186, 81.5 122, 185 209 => -0.10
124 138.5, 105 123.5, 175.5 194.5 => -0.07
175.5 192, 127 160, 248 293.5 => 0.09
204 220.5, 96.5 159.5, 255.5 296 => 0.04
